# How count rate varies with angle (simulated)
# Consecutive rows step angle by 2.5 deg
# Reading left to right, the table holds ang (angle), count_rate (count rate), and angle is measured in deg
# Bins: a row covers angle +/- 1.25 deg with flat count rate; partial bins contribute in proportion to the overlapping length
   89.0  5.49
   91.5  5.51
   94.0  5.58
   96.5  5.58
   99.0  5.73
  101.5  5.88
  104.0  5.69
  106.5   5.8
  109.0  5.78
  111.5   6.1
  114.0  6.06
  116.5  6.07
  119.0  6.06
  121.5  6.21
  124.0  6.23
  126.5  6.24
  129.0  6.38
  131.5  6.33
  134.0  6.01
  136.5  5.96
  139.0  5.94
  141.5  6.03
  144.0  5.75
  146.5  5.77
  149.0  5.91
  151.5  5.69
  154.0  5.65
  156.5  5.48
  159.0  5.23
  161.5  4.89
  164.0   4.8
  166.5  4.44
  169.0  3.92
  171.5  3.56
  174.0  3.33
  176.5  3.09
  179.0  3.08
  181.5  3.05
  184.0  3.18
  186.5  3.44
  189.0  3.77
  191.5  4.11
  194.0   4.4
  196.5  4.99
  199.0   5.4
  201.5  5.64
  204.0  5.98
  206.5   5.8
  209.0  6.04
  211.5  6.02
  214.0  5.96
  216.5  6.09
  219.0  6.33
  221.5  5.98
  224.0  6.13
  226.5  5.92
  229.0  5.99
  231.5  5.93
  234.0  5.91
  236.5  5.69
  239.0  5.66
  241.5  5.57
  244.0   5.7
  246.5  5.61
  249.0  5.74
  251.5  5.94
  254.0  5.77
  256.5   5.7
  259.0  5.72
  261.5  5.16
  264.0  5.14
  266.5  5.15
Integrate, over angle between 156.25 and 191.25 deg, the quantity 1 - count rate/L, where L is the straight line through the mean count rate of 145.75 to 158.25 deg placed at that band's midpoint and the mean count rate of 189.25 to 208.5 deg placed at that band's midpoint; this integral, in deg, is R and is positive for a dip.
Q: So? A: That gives 9.9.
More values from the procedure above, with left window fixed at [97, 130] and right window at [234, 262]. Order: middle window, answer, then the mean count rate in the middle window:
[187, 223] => 2.2 deg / 5.43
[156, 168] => 2.0 deg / 4.91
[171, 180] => 4.0 deg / 3.25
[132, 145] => 0.0 deg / 5.96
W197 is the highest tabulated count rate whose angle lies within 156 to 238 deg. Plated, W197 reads 6.33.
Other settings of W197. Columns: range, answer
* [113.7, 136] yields 6.38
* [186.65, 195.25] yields 4.4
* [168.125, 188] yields 3.92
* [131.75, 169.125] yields 6.03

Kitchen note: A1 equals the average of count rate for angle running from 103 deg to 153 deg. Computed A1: 6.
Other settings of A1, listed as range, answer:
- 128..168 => 5.63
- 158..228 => 4.81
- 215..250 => 5.88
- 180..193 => 3.52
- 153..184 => 4.16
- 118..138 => 6.18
